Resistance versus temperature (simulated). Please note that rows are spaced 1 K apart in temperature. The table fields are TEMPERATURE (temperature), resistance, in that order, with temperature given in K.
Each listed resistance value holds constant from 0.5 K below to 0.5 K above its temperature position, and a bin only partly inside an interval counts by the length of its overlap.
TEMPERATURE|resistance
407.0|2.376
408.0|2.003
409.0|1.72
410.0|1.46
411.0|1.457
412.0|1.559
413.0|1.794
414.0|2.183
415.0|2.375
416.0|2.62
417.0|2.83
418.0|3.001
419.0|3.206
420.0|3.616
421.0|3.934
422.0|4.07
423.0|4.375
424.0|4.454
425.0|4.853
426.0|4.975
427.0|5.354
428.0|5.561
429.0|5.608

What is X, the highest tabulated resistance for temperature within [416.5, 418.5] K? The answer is 3.001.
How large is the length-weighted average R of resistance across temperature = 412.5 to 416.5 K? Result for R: 2.24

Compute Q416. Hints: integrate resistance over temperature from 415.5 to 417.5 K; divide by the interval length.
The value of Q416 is 2.73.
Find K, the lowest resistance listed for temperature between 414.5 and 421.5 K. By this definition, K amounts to 2.375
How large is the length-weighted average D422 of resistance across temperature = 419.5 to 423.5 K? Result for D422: 4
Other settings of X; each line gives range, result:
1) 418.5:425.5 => 4.853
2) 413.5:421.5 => 3.934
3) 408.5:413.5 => 1.794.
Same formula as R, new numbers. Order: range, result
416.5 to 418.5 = 2.92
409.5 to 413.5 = 1.57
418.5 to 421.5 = 3.59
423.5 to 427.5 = 4.91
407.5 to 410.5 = 1.73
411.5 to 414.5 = 1.85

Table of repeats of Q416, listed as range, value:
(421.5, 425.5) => 4.44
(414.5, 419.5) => 2.81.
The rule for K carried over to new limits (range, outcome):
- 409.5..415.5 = 1.457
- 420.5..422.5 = 3.934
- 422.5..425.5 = 4.375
